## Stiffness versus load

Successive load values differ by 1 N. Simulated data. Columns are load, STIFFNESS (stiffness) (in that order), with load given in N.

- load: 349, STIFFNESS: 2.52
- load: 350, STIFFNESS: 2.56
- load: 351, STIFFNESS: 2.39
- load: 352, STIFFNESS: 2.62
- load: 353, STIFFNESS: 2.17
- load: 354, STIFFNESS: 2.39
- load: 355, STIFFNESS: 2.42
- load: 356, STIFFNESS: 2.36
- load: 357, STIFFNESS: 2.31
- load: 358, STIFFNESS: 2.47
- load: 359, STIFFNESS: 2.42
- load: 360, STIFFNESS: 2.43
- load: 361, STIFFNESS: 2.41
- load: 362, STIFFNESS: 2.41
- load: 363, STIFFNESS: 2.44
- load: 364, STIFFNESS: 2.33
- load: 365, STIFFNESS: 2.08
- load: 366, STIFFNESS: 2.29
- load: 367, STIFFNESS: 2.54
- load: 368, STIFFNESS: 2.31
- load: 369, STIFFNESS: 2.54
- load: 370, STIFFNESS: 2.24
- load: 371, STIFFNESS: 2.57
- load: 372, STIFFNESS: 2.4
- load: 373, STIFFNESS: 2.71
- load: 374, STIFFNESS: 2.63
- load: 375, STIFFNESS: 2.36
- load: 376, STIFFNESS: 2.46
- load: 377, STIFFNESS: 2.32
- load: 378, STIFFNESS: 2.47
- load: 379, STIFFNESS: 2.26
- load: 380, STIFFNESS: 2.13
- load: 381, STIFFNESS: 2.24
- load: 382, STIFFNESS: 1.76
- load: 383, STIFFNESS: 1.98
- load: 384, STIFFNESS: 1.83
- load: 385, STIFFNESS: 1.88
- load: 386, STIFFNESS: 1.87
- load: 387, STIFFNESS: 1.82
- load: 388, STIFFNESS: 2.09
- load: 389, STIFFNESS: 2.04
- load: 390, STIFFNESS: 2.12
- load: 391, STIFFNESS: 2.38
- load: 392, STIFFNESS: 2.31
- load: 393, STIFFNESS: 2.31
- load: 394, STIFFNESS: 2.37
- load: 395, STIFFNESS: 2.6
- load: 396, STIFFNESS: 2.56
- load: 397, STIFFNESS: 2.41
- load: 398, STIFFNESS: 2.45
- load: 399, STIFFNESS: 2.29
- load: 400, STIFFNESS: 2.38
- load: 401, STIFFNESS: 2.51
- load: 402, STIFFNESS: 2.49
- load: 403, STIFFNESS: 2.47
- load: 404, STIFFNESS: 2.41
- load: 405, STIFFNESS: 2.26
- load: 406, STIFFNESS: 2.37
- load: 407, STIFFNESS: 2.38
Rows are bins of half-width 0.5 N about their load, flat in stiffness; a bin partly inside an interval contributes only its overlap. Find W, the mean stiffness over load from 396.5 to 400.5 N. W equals 2.38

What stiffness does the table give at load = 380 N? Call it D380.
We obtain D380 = 2.13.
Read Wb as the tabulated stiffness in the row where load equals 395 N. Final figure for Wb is 2.6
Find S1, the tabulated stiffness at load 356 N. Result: 2.36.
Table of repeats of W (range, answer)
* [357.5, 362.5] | 2.43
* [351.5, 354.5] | 2.39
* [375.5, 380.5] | 2.33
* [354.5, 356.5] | 2.39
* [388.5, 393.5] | 2.23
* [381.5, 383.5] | 1.87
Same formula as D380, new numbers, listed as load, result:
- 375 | 2.36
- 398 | 2.45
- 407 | 2.38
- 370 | 2.24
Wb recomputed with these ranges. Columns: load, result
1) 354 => 2.39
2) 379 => 2.26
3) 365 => 2.08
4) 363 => 2.44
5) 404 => 2.41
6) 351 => 2.39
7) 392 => 2.31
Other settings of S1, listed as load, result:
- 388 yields 2.09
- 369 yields 2.54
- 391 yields 2.38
